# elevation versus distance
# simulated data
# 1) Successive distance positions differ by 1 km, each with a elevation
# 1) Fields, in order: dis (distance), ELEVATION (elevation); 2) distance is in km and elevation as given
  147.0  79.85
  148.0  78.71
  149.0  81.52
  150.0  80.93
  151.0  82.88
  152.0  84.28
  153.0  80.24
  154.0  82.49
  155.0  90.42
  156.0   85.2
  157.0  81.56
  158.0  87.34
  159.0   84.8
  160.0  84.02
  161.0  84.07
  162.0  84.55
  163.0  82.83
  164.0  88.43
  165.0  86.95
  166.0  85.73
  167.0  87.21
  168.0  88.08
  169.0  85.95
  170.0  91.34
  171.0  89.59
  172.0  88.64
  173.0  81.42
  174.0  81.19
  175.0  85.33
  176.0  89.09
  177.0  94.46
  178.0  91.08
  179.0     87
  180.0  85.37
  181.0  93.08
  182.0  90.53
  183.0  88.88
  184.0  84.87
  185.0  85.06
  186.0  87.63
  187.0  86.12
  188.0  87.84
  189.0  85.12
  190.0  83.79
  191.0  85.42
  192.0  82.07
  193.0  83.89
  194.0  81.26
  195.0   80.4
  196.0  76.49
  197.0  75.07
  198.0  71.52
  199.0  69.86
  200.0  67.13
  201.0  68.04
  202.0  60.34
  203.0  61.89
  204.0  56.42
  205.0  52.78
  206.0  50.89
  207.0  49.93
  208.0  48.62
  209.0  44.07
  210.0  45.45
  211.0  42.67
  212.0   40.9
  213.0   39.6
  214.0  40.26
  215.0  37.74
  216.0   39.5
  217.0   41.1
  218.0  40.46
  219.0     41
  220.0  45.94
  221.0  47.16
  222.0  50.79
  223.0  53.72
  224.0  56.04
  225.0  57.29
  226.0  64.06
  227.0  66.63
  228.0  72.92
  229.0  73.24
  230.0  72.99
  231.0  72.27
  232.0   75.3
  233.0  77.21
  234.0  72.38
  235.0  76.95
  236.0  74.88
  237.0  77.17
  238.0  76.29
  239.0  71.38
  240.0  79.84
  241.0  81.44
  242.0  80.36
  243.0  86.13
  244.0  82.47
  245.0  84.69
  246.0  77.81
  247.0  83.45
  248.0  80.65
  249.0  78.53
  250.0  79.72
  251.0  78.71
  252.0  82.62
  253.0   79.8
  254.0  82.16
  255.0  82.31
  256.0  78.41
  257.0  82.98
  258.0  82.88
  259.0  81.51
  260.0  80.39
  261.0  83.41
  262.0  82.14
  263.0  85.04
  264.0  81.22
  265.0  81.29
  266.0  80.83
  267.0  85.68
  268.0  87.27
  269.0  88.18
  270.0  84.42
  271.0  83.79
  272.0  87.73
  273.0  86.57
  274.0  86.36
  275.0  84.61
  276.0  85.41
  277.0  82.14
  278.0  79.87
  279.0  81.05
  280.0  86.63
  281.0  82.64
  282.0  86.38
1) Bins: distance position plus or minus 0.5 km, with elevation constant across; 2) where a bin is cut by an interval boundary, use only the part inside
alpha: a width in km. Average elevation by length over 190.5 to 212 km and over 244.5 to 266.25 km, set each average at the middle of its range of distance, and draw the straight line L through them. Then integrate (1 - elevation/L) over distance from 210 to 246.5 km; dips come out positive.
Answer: 5.23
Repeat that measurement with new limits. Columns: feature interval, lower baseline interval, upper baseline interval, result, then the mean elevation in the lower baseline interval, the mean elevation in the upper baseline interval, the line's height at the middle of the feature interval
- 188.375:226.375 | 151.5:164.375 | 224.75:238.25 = 9.0 km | 84.6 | 72.3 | 76.3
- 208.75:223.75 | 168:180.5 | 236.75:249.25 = 7.1 km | 87.6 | 80.1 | 83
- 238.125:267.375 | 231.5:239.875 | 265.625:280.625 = -0.6 km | 75.4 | 84.7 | 79.6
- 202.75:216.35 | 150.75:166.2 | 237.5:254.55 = 5.9 km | 84.7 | 80.4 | 82.2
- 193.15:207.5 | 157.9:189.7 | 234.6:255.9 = 3.1 km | 87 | 79.9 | 84.3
